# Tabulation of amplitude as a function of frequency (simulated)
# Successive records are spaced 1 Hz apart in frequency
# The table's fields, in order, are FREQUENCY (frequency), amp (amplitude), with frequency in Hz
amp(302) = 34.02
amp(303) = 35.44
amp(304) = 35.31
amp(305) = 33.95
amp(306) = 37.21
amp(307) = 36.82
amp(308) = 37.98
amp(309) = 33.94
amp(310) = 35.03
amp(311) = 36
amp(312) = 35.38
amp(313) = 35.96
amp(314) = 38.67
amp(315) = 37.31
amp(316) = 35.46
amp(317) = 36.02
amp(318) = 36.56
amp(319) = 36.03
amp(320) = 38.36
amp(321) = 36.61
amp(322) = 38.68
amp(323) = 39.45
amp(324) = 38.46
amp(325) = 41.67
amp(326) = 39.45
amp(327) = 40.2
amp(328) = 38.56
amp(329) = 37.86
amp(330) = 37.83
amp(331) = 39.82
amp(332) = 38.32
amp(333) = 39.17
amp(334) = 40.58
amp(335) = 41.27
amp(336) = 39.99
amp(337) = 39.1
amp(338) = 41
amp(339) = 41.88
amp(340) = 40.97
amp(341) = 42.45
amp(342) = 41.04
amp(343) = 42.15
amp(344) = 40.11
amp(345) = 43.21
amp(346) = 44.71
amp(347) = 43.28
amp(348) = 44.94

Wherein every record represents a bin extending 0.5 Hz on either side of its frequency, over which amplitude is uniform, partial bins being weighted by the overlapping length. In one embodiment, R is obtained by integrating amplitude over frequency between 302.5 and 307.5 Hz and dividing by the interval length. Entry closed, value 35.7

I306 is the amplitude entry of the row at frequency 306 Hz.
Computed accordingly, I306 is 37.21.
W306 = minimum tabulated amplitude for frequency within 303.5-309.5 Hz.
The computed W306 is 33.94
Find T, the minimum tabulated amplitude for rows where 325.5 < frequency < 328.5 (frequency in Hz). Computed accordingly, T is 38.56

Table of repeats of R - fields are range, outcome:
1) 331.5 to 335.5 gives 39.8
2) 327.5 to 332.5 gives 38.5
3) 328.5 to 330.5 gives 37.8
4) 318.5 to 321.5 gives 37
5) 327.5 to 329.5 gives 38.2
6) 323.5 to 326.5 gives 39.9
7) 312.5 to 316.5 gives 36.9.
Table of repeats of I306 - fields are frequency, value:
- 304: 35.31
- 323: 39.45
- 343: 42.15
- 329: 37.86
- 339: 41.88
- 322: 38.68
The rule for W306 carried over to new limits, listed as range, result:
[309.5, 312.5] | 35.03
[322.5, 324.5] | 38.46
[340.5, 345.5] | 40.11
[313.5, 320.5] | 35.46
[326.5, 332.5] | 37.83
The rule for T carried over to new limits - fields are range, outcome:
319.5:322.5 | 36.61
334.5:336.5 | 39.99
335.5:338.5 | 39.1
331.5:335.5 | 38.32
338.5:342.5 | 40.97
